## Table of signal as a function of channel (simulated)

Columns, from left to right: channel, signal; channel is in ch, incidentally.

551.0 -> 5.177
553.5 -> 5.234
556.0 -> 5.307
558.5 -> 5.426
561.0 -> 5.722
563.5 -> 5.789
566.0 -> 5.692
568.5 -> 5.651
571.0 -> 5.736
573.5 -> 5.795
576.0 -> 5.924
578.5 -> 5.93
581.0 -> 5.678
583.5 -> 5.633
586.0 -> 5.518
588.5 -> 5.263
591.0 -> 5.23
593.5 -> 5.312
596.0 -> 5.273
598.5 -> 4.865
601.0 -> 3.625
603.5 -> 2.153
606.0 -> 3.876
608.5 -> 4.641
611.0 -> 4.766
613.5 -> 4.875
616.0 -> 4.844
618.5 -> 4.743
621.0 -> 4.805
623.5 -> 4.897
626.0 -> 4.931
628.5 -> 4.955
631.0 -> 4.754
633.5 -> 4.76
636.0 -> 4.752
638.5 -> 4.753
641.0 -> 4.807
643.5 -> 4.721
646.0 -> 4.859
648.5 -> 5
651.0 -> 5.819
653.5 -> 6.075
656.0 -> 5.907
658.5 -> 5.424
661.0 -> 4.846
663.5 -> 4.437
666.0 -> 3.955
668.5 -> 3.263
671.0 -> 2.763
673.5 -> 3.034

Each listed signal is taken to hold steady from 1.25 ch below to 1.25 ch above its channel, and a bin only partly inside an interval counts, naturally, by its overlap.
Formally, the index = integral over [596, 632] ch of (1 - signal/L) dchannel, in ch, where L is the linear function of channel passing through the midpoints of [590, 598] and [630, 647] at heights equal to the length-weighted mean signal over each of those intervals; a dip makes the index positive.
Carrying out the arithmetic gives 3.7 ch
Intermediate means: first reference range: 5.23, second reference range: 4.77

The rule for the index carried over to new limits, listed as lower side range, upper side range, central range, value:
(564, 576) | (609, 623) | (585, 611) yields 3.1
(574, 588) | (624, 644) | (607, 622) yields 1.1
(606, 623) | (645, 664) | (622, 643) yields 0.7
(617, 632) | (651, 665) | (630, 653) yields 0.7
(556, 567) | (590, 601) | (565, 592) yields -1.7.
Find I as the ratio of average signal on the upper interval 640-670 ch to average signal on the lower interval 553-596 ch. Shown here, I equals 0.88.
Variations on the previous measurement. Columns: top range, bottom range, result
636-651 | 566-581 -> 0.85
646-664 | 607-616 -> 1.13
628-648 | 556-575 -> 0.85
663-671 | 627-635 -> 0.76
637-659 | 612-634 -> 1.08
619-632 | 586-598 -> 0.92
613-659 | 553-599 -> 0.91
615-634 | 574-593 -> 0.87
